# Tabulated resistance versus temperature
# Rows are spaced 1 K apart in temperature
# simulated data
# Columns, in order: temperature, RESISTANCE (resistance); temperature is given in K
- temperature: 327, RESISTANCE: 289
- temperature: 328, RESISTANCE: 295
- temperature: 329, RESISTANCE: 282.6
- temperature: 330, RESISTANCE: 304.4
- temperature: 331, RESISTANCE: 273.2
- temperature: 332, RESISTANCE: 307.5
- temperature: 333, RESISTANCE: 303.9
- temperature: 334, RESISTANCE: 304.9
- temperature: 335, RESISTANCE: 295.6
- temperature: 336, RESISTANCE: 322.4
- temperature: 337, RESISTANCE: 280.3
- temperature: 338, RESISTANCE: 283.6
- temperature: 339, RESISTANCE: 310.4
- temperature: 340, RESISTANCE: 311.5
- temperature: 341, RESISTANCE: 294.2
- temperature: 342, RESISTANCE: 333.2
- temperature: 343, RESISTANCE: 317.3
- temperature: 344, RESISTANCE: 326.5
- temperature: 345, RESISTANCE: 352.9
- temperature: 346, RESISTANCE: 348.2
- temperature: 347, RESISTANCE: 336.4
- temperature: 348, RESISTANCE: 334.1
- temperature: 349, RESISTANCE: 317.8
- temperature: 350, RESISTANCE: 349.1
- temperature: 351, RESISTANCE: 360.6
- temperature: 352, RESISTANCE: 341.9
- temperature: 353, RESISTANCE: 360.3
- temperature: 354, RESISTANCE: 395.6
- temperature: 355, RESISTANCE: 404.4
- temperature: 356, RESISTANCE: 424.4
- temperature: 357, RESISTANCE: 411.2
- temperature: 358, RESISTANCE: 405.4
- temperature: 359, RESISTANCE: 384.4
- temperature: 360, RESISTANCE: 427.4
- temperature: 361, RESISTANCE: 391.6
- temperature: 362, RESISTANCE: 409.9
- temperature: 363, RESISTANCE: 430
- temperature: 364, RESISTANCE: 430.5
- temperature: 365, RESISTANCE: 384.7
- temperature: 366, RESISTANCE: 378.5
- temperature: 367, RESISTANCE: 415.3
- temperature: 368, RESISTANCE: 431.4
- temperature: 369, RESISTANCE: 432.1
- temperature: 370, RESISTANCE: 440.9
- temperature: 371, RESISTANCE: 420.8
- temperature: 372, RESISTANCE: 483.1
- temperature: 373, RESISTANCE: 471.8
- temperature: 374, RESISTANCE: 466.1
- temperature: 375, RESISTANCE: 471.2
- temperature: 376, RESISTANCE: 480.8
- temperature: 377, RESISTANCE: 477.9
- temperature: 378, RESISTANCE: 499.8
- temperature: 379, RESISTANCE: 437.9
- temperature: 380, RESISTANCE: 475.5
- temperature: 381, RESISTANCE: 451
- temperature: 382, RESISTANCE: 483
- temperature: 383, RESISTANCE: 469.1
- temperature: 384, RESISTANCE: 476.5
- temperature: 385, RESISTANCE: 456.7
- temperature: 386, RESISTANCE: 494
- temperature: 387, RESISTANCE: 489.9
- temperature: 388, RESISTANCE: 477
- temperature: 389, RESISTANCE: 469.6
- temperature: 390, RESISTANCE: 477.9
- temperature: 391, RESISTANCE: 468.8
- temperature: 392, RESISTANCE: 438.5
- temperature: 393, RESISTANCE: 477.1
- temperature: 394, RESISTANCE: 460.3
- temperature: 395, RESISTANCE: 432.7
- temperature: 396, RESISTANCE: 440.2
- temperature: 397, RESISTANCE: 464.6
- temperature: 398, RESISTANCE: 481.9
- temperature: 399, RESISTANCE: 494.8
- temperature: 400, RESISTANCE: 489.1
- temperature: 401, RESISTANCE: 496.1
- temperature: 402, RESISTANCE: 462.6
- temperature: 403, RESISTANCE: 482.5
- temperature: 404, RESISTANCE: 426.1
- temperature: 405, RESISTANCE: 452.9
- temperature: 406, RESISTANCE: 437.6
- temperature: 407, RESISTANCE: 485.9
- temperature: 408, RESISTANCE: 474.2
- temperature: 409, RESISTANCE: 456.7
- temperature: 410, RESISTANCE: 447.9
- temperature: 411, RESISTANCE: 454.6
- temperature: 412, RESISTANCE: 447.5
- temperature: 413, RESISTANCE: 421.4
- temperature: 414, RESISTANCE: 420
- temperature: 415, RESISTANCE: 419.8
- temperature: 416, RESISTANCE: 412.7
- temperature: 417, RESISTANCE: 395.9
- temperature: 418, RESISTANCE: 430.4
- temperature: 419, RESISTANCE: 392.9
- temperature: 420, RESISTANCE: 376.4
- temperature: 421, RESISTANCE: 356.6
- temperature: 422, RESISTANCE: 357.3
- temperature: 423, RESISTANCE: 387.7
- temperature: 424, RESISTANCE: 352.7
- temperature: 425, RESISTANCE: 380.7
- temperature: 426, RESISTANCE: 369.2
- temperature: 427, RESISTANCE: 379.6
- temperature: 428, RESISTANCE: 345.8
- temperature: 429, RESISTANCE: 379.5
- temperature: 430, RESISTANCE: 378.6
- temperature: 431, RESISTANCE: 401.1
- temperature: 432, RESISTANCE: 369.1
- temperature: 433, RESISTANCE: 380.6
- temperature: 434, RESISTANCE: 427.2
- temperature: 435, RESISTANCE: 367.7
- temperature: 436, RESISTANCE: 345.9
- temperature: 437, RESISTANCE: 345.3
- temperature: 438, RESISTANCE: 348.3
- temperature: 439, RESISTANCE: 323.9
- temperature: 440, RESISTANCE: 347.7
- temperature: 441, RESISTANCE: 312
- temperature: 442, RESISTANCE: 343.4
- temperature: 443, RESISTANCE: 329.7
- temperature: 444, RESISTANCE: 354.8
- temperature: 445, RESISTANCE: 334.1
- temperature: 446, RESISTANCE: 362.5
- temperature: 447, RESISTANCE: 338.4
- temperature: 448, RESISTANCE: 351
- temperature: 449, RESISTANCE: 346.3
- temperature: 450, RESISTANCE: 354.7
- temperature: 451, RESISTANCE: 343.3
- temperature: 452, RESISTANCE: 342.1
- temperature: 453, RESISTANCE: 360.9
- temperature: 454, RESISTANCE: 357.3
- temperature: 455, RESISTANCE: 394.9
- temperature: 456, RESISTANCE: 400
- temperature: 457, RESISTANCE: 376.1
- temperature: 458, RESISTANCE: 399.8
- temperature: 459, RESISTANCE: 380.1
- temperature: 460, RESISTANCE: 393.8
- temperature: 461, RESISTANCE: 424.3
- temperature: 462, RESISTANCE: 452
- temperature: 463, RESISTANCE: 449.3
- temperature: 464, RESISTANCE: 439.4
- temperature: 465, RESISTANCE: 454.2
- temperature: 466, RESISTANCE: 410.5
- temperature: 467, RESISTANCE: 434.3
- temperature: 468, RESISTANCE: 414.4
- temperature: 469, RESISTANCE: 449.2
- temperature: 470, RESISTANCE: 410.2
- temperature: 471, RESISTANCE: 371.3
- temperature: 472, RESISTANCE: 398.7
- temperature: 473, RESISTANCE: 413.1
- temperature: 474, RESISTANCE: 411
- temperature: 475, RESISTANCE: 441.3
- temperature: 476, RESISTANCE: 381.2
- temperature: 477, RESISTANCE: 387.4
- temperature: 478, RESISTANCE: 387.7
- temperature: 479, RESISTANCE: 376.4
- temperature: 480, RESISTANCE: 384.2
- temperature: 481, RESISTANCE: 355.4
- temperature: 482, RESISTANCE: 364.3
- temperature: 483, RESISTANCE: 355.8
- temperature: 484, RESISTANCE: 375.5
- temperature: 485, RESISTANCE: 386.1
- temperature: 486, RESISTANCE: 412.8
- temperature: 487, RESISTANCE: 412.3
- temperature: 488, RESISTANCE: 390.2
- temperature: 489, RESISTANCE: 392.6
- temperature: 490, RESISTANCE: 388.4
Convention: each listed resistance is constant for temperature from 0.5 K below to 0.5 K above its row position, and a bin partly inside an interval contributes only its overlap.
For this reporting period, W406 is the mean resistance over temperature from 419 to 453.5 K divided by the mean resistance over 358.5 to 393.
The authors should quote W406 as 0.8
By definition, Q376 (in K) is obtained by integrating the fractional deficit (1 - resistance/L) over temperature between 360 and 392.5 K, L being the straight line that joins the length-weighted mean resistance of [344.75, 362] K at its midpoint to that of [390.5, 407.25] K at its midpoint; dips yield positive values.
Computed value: -2.5 K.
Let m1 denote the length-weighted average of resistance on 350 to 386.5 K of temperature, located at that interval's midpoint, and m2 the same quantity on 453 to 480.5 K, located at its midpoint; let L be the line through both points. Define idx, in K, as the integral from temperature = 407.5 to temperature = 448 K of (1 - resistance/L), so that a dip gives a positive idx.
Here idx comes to 3.4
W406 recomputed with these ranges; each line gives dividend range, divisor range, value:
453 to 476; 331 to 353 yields 1.28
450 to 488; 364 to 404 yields 0.86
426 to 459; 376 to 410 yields 0.77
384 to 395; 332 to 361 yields 1.36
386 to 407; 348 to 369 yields 1.19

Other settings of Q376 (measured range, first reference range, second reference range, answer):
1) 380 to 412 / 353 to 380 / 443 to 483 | -3.74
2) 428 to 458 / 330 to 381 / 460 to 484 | 3.02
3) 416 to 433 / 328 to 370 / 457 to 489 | 0.20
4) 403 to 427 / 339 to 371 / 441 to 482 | -2.14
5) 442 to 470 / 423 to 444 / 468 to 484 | -0.59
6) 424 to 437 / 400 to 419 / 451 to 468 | 1.60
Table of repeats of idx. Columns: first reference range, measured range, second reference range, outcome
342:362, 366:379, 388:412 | -1.4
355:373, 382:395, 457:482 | -1.7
